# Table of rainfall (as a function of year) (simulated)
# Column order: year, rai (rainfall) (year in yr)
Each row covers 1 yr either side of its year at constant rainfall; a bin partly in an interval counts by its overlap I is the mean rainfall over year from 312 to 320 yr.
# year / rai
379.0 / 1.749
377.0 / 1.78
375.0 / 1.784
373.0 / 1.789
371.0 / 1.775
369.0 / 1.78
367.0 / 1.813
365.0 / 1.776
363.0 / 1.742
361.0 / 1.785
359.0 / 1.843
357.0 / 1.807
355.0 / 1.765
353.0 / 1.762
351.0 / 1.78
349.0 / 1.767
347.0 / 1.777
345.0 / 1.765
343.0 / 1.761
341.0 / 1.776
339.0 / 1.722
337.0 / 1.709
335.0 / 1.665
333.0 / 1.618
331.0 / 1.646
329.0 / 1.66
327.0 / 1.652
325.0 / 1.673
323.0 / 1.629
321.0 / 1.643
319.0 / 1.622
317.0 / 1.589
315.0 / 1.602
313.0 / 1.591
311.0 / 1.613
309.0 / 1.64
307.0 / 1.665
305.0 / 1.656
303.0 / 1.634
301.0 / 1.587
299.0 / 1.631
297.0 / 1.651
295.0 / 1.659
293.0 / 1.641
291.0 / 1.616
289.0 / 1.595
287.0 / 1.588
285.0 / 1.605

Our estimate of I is 1.6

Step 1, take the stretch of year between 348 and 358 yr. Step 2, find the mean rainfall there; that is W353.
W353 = 1.78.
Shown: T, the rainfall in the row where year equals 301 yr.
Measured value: 1.587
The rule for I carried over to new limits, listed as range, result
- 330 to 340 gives 1.67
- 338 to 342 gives 1.75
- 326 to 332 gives 1.65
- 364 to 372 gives 1.79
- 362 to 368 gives 1.78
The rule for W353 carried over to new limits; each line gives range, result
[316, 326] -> 1.63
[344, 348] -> 1.77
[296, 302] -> 1.62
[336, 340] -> 1.72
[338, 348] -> 1.76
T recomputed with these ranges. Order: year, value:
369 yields 1.78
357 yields 1.807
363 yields 1.742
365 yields 1.776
